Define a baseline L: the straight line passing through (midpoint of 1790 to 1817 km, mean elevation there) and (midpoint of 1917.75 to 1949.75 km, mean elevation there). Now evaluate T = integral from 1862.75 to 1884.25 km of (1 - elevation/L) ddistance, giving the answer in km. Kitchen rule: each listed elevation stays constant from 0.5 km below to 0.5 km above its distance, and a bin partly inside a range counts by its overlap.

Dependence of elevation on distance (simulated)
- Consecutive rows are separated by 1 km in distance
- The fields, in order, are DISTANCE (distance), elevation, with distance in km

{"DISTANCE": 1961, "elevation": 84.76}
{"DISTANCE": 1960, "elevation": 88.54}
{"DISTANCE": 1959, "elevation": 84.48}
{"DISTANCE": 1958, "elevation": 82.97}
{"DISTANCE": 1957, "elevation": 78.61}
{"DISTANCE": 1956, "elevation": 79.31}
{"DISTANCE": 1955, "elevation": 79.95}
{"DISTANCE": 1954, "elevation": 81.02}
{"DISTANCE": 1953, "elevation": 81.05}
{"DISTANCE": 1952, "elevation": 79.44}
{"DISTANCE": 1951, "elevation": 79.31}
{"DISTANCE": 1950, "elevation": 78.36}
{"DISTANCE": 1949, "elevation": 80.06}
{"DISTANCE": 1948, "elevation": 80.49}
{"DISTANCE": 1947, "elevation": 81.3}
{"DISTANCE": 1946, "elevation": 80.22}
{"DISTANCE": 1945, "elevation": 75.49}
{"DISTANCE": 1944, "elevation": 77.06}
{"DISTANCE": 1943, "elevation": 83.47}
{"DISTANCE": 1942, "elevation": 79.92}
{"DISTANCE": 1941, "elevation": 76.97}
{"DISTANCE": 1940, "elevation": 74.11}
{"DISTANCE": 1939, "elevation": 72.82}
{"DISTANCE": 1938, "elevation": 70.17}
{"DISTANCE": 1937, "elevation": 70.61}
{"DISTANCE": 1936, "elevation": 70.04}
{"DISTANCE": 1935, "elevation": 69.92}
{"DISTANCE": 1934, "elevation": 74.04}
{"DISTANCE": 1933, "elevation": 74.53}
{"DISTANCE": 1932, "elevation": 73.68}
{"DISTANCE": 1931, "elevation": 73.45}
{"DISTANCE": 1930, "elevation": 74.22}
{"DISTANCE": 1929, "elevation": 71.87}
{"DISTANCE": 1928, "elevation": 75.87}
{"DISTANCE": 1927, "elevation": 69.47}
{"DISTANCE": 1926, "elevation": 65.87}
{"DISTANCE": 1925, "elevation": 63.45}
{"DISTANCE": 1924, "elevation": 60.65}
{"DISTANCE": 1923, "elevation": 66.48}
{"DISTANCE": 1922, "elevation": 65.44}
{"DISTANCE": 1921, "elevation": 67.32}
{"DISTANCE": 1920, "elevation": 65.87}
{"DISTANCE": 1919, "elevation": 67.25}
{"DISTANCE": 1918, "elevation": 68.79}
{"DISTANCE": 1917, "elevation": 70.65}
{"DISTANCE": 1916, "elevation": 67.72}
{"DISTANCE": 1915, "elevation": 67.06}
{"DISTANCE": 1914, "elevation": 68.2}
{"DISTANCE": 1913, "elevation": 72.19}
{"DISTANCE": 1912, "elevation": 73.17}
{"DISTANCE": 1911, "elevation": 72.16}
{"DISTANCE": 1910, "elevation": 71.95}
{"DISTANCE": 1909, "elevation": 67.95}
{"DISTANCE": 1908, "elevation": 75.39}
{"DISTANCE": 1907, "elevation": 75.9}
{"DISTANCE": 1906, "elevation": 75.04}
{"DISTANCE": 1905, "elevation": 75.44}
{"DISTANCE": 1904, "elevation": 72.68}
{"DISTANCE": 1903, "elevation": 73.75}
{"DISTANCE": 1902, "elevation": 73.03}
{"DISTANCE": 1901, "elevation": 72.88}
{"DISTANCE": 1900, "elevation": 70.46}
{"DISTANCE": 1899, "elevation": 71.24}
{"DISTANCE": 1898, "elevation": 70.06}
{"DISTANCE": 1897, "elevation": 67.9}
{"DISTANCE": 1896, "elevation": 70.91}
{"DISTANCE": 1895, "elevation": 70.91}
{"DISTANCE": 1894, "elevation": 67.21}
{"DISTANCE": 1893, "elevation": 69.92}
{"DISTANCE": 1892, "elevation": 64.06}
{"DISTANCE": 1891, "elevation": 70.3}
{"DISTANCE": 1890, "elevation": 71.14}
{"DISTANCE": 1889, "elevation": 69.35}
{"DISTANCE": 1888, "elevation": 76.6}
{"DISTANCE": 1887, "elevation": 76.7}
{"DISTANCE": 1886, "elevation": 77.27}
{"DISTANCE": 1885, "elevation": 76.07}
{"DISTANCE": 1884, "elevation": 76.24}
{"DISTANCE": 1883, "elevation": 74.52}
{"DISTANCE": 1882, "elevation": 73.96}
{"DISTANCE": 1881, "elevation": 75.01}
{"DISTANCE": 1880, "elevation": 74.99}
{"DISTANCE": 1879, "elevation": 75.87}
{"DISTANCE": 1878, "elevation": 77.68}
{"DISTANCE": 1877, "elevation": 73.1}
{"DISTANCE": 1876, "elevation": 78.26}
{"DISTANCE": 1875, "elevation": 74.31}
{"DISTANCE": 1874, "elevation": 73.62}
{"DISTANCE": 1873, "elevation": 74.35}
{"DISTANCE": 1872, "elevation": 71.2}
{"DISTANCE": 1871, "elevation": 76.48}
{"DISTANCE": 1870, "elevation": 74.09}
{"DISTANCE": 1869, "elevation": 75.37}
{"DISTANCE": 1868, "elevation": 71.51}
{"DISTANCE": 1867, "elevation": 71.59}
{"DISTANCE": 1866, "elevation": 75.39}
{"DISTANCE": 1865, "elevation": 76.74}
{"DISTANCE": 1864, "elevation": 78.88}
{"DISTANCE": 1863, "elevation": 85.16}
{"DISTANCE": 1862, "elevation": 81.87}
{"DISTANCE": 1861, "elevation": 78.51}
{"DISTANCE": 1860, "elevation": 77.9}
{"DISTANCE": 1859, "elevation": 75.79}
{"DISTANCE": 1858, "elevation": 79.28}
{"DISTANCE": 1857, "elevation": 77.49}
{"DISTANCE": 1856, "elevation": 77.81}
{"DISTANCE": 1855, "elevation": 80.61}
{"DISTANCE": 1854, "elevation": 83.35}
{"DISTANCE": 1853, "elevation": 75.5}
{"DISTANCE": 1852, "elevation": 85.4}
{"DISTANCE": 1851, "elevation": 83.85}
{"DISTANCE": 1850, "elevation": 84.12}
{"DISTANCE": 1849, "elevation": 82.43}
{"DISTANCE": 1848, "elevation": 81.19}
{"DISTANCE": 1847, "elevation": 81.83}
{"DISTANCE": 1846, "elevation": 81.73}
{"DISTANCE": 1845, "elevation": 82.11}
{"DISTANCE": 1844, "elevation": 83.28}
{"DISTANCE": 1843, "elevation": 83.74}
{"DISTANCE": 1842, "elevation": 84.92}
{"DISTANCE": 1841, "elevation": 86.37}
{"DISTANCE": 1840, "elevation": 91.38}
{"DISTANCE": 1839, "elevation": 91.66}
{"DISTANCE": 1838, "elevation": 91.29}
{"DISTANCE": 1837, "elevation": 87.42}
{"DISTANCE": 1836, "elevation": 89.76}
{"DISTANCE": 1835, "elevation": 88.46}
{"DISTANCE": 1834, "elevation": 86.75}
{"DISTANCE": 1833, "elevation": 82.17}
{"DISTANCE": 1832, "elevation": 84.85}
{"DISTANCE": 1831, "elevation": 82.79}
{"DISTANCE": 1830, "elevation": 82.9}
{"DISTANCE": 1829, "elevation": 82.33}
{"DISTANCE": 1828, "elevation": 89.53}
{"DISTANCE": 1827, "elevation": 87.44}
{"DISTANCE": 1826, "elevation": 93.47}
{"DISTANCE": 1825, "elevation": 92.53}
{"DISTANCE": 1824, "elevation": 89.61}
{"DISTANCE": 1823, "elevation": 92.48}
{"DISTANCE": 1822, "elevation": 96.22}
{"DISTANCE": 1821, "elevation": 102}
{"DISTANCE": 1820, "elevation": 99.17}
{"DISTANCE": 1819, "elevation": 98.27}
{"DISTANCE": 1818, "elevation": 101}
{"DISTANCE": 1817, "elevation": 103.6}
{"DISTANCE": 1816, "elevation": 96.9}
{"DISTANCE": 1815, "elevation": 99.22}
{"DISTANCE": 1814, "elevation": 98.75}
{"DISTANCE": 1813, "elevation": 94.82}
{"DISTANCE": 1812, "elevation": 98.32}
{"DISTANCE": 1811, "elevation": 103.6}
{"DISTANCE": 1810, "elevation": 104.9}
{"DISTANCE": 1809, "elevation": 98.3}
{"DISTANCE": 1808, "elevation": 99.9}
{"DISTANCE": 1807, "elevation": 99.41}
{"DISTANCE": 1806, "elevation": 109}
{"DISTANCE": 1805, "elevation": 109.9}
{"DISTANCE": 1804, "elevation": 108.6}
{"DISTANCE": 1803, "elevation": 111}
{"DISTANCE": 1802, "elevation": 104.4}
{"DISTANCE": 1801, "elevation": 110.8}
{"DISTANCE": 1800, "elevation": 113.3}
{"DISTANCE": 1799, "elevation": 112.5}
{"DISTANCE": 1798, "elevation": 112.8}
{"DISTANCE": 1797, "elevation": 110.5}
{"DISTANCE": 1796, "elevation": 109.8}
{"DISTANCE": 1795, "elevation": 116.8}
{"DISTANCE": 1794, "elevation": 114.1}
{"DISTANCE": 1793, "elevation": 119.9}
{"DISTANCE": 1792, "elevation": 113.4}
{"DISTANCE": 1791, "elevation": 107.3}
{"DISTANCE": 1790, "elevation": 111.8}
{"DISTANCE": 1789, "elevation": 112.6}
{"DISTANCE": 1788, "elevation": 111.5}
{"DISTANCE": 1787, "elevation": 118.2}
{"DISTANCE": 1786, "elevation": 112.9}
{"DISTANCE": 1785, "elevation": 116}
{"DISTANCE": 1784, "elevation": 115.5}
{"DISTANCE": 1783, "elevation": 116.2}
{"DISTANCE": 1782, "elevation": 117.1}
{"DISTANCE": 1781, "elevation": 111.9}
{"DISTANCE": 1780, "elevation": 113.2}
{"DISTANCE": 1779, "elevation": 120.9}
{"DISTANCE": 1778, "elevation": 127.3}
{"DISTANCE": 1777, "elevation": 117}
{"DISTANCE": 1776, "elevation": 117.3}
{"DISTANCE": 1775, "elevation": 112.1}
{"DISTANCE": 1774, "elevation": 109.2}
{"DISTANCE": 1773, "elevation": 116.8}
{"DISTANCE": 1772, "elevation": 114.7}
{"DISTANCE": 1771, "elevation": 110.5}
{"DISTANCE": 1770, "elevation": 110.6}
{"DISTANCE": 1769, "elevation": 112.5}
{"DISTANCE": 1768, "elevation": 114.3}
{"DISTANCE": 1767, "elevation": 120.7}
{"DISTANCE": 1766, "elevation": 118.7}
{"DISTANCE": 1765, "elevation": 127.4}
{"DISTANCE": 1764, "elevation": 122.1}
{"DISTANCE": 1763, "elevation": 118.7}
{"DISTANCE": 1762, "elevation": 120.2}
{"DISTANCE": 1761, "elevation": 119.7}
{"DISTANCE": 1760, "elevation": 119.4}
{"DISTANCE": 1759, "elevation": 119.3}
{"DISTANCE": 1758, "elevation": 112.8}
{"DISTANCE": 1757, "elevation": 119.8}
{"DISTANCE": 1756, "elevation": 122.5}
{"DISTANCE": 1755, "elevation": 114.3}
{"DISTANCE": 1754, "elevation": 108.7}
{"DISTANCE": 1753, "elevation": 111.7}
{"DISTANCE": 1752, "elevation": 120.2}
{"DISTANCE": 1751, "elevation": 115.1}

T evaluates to 3.2 km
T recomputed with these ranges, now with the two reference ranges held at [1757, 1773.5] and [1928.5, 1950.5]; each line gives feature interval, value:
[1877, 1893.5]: 2.8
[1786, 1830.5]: 1.6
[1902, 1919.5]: 2.3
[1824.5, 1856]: 4.5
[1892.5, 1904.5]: 2.0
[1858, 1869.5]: 2.0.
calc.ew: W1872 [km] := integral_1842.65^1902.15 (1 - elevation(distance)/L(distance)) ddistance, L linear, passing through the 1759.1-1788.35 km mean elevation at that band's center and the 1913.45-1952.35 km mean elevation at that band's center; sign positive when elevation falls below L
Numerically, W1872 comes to 8.9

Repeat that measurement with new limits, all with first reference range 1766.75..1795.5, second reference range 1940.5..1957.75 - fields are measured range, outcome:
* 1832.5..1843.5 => 1.6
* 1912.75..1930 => 3.5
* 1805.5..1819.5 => 1.0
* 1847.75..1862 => 2.7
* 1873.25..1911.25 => 7.7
